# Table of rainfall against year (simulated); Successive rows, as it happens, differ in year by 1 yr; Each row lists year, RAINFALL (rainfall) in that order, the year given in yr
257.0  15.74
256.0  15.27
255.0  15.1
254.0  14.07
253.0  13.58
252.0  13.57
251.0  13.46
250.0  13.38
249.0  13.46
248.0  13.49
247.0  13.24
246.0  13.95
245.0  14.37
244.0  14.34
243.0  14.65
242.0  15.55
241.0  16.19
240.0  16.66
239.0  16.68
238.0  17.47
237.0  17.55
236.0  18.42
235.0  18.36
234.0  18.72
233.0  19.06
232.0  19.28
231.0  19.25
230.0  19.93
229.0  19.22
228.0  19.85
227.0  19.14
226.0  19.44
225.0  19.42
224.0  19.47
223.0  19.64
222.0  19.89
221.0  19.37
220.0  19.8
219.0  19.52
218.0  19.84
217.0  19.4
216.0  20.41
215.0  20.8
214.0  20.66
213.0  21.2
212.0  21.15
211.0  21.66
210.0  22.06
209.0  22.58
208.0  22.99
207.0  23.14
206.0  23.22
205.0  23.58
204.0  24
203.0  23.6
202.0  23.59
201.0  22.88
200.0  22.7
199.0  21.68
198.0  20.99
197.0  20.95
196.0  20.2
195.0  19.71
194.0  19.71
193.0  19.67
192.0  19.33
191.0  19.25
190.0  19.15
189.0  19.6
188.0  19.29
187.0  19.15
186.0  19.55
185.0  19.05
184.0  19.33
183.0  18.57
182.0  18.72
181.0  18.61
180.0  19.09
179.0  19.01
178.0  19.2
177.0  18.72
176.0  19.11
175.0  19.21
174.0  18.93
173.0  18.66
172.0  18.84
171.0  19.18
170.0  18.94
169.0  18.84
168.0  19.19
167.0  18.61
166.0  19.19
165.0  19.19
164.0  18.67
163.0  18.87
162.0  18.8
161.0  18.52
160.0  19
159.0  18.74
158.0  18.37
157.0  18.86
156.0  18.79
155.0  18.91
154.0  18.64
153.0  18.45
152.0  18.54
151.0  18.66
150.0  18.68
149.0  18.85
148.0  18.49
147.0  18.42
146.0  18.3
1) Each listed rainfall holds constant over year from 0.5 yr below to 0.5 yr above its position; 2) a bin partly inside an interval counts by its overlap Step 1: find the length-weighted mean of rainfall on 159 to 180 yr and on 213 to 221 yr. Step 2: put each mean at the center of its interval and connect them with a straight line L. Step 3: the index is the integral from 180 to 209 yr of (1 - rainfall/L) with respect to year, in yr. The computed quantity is -1.8 yr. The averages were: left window 18.9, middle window 20.8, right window 20.1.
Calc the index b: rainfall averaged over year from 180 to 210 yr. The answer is 20.8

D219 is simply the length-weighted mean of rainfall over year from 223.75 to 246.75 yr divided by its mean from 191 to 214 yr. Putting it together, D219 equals 0.81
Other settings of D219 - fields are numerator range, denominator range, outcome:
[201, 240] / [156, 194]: 1.07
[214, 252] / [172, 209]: 0.86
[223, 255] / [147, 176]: 0.88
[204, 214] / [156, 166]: 1.19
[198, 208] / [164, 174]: 1.22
